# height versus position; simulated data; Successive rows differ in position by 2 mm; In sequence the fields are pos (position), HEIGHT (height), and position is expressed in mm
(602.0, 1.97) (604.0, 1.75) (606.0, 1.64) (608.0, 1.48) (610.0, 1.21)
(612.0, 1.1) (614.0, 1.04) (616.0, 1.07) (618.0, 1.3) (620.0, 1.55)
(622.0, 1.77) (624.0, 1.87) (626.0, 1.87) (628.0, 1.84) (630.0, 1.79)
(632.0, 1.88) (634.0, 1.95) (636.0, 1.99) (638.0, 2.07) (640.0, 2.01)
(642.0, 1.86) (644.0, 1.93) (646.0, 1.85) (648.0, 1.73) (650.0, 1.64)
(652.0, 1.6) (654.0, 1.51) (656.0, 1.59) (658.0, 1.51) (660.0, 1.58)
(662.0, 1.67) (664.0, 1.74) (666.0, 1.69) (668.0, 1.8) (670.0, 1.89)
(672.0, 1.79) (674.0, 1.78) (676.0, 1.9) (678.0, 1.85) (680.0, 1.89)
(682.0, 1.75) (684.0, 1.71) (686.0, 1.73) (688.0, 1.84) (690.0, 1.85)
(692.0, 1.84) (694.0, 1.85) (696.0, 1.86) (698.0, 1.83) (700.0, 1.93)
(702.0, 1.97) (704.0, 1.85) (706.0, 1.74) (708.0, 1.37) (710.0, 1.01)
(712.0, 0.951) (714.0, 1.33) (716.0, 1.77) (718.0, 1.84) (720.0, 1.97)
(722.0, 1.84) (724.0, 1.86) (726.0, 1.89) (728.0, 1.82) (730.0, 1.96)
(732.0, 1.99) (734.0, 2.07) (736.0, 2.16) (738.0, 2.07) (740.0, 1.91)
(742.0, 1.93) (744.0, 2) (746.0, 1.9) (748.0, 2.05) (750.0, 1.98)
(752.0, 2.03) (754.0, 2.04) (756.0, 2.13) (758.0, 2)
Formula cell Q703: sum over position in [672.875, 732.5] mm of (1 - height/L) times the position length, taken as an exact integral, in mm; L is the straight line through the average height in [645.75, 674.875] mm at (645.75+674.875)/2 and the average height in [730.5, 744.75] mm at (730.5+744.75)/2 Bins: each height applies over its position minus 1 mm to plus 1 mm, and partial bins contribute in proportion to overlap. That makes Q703 3.4 mm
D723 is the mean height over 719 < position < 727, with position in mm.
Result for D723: 1.89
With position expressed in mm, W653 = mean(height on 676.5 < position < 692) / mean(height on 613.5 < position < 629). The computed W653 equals 1.16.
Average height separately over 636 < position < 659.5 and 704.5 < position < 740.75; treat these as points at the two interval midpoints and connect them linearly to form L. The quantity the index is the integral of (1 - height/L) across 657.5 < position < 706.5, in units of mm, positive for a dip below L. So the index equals -1.11 mm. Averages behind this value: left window 1.76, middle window 1.8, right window 1.75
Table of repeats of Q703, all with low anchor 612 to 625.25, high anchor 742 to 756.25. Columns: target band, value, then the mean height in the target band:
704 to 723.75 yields 3.0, 1.56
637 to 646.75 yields -2.7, 1.95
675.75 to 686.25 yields -0.7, 1.8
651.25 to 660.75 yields 0.2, 1.56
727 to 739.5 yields -0.5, 2.01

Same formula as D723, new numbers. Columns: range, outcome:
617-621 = 1.43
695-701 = 1.87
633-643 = 1.98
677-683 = 1.83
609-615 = 1.12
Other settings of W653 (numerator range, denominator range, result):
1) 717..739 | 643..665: 1.17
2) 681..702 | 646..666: 1.12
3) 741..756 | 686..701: 1.08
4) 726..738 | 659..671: 1.16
